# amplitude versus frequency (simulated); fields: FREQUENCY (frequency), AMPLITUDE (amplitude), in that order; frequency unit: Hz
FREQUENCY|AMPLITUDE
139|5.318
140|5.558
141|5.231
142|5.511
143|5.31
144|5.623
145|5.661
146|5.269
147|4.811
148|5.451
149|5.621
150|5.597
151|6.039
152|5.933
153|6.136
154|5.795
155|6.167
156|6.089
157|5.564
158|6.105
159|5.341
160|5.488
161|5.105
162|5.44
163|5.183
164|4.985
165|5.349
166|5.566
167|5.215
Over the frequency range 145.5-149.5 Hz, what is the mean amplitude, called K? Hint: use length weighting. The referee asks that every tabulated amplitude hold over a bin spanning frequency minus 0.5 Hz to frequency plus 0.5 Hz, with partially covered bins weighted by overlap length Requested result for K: 5.29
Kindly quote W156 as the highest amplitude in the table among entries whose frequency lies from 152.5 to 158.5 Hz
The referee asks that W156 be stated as 6.167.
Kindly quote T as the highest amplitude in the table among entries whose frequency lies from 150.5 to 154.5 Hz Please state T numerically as 6.136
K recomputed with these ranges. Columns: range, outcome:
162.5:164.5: 5.08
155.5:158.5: 5.92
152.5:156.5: 6.05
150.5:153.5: 6.04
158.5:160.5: 5.41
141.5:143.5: 5.41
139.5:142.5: 5.43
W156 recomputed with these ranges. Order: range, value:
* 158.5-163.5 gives 5.488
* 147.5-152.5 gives 6.039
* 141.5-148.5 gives 5.661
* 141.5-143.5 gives 5.511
